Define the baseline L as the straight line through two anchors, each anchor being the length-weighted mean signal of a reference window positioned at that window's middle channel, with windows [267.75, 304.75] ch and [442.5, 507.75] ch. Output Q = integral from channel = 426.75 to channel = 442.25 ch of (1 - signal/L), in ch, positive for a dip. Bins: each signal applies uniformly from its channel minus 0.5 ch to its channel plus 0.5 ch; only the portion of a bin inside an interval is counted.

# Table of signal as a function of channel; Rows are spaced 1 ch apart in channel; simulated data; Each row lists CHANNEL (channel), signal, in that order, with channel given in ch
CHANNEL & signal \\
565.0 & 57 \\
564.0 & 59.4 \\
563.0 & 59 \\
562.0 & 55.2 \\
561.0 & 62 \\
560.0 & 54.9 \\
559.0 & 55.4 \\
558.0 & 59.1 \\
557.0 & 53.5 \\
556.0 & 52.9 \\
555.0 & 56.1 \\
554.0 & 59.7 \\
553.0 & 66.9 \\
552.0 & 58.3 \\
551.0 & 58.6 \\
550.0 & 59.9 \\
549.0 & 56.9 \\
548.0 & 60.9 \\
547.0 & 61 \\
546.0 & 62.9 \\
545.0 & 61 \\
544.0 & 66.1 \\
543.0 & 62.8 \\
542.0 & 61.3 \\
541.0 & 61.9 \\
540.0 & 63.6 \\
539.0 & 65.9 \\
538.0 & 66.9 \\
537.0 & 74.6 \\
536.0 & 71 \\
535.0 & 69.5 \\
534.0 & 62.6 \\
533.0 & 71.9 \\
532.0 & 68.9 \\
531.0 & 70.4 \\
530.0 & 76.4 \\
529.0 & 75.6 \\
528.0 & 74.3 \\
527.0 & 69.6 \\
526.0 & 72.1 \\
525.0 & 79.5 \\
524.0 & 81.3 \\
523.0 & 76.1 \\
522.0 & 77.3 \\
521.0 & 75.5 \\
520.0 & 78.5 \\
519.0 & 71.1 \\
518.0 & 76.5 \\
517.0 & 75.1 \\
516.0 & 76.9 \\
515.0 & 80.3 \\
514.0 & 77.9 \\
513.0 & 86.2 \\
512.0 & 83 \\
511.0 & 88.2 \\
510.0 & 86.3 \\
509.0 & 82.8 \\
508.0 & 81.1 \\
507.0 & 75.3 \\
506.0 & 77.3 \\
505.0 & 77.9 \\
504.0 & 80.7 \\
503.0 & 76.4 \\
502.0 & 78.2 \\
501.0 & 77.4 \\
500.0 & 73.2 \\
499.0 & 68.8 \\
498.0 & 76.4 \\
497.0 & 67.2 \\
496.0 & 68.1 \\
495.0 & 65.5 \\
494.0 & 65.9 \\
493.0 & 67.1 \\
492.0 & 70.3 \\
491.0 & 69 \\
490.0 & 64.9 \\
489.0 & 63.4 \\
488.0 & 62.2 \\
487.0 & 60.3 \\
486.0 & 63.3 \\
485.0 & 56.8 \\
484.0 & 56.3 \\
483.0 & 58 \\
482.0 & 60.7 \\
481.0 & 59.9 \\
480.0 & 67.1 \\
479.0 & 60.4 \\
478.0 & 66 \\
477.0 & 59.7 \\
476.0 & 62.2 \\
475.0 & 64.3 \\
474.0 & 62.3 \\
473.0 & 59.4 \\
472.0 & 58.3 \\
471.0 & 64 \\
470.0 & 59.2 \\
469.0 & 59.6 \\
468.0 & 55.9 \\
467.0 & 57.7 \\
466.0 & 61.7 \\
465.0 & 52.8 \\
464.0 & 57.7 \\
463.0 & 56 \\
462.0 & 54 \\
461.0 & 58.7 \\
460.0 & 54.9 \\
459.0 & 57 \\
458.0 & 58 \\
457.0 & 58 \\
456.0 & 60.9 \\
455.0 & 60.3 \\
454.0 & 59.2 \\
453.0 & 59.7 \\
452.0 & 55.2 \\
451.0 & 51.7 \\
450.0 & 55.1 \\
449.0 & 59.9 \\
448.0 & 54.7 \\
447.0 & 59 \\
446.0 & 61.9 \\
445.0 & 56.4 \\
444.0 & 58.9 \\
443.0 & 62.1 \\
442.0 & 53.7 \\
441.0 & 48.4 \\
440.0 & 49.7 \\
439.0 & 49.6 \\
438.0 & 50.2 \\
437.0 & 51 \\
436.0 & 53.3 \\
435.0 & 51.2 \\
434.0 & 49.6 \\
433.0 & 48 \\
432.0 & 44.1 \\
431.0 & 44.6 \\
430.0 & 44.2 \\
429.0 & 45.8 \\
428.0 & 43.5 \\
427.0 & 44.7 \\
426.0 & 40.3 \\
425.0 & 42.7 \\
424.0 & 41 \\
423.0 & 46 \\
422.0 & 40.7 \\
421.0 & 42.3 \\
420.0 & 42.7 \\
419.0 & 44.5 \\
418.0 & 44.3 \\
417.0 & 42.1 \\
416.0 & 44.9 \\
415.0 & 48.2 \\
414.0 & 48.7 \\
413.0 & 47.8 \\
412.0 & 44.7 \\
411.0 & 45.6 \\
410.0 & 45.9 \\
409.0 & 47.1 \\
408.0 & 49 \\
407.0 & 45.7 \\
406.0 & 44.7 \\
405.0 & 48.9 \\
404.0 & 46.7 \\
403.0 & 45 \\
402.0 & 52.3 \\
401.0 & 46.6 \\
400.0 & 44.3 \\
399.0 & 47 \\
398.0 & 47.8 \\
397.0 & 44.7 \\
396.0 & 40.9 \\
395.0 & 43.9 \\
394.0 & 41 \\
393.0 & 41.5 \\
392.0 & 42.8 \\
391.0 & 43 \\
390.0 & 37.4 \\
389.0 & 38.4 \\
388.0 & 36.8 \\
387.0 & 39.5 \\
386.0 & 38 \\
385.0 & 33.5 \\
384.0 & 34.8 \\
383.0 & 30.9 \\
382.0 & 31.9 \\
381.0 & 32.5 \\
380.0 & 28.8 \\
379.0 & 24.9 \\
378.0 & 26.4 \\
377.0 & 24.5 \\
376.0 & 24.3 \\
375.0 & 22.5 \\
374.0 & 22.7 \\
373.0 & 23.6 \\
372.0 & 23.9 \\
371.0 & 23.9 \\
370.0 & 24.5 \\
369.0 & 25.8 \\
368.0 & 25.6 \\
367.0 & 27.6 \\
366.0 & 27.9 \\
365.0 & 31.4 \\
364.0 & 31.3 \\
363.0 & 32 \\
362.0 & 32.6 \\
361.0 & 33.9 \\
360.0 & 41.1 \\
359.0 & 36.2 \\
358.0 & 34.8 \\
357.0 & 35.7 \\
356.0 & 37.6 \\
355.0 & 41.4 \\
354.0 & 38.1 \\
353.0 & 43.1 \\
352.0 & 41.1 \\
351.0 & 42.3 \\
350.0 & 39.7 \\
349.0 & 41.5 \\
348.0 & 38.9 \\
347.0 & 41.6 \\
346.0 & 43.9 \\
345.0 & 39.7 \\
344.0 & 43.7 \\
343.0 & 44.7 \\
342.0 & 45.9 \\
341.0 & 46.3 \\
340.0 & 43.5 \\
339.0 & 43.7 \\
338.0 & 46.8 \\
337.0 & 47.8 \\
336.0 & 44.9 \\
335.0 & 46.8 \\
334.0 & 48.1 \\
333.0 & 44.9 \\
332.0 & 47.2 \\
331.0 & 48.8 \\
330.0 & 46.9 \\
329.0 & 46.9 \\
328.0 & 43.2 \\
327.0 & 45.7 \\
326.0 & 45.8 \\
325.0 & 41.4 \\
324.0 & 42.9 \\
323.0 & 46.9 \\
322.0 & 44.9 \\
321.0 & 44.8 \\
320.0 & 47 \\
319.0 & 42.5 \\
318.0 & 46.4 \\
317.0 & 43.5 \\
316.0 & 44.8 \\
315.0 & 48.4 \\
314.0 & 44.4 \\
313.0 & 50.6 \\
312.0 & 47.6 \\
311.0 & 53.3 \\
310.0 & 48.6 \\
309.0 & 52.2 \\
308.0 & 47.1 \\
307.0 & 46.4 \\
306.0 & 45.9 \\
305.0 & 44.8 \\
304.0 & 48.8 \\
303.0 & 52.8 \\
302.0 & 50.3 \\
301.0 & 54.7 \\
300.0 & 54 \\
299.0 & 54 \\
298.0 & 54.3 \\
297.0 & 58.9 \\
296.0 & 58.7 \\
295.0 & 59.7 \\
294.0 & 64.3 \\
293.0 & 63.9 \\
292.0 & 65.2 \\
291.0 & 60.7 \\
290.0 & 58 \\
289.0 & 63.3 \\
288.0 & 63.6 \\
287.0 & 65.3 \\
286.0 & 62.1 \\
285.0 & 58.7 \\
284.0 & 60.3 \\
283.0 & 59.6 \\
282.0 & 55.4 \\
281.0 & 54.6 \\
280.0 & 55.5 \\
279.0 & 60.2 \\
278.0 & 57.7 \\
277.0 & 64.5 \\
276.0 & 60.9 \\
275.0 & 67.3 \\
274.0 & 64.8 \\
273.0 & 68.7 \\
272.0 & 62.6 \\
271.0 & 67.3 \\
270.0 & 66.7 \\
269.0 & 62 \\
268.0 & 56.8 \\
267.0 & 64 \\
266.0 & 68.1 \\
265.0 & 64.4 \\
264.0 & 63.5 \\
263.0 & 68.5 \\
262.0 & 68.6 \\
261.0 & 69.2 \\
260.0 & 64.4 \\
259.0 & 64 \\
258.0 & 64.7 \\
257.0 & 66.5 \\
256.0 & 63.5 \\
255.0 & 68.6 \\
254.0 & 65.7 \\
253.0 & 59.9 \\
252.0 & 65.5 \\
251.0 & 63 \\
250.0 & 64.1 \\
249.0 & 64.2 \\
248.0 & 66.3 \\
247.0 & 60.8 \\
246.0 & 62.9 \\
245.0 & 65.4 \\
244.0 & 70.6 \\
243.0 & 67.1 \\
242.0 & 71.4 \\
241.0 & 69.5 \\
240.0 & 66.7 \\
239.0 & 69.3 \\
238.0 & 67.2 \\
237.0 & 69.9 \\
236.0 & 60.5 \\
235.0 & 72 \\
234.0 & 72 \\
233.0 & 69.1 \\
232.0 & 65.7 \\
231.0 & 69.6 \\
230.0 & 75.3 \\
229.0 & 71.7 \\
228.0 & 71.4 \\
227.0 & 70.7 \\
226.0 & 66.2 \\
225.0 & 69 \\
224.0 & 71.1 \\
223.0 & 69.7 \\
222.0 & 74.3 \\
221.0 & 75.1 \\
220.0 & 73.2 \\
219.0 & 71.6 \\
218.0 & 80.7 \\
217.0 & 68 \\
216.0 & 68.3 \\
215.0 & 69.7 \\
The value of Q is 3.5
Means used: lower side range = 59.8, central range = 48.2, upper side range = 62.8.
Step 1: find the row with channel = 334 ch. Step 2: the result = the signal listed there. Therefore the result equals 48.1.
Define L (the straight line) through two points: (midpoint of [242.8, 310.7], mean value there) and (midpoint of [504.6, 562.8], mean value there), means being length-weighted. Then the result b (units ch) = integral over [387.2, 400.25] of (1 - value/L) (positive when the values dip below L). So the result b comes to 4.5 ch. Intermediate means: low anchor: 60.8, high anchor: 69.3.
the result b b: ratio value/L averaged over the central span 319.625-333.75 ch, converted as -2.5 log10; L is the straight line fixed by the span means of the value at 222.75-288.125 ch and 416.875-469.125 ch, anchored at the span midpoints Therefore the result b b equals 0.30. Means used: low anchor 65.4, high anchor 52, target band 45.6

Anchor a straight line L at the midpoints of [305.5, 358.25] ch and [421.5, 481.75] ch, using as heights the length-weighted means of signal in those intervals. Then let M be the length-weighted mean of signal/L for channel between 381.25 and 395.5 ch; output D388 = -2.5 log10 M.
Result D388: 0.285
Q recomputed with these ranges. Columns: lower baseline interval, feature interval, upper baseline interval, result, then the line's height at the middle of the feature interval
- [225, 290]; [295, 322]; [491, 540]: 7.04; 67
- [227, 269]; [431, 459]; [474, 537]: 6.25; 70.4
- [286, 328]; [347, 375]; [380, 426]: 8.10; 46.6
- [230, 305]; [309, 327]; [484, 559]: 5.07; 64.4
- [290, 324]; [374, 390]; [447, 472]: 6.85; 54.4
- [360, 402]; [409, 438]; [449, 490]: 0.27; 46.1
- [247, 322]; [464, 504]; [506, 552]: 2.97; 69.3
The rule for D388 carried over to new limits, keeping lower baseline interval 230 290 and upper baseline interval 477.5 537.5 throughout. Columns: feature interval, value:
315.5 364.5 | 0.494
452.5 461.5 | 0.203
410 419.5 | 0.453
